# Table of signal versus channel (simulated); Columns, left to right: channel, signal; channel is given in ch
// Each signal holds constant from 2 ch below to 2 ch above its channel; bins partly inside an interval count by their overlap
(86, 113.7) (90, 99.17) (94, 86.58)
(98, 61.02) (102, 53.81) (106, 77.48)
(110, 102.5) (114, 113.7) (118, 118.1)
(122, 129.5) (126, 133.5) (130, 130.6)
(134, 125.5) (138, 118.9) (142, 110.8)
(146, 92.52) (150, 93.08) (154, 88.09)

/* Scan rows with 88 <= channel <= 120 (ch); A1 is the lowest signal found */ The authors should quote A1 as 53.81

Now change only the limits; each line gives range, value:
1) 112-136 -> 113.7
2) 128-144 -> 110.8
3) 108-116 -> 102.5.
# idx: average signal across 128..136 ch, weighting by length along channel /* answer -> 128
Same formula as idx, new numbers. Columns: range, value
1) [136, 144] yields 115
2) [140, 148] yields 102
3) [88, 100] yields 82.3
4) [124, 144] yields 124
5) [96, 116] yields 81.7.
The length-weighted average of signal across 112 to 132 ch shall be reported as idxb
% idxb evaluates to 125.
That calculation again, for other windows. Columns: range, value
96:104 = 57.4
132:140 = 122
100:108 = 65.6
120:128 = 132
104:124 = 108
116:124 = 124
